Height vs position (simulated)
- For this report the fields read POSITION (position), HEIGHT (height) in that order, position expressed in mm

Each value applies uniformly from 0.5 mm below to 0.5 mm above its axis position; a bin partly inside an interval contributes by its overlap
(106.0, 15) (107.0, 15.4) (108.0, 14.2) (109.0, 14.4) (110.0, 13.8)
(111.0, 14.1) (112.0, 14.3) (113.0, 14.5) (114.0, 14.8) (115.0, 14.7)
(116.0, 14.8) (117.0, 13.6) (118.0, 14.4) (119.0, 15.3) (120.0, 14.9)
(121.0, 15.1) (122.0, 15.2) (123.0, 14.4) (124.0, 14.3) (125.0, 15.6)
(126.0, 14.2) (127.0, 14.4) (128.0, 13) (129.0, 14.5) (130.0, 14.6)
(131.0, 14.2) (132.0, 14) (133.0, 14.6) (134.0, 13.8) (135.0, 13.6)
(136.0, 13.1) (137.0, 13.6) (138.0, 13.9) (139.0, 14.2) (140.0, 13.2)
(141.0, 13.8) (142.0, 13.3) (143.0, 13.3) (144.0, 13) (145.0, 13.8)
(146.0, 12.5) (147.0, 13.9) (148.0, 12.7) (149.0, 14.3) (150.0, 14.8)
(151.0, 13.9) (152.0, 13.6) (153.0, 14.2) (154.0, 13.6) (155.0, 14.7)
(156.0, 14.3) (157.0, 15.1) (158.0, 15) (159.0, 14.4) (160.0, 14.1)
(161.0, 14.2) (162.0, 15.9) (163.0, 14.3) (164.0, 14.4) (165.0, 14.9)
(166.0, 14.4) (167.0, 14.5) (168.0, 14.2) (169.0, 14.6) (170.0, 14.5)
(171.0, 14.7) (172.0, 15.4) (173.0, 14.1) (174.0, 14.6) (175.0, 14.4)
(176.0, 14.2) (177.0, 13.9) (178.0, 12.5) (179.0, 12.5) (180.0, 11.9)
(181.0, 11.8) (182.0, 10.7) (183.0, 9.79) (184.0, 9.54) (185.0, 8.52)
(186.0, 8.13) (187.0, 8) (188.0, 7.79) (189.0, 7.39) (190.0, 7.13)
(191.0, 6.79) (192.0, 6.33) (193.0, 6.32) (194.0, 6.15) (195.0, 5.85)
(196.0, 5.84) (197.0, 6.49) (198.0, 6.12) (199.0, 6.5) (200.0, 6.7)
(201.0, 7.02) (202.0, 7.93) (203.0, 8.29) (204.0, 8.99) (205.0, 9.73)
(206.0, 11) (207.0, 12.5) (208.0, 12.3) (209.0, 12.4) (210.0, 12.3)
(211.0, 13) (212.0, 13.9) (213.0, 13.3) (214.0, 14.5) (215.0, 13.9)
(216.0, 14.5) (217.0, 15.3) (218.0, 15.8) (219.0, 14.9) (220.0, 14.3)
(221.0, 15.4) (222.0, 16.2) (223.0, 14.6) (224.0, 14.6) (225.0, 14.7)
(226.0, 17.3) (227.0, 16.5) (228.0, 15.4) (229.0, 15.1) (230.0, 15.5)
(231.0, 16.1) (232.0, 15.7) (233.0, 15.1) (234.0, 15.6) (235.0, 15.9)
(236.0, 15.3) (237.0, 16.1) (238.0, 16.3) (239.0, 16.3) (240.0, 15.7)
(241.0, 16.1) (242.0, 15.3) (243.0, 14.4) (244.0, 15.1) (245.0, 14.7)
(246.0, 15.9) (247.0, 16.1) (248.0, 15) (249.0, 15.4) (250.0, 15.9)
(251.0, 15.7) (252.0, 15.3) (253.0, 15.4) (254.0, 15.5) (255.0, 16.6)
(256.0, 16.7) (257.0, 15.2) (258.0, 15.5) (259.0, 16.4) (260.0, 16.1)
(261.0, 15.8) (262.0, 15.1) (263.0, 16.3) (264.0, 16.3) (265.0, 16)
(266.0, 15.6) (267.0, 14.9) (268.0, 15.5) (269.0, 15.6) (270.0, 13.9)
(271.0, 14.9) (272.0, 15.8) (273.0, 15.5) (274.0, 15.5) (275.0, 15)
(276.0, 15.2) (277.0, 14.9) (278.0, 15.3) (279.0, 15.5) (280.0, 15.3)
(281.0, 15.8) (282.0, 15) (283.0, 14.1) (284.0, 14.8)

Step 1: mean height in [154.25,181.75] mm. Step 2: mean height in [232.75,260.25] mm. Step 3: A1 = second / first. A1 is 1.1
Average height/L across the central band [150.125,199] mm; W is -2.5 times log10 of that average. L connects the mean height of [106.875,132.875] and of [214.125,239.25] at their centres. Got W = 0.260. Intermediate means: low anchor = 14.5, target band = 11.8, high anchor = 15.4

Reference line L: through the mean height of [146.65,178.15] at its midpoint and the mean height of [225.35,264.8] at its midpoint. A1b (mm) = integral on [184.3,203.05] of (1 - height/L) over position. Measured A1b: 9.9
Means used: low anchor 14.3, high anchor 15.7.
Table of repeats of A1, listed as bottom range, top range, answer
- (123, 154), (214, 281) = 1.12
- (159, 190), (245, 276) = 1.24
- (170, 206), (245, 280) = 1.62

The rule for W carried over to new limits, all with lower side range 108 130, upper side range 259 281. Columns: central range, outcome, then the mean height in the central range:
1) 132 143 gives 0.07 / 13.7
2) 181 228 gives 0.36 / 10.8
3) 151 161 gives 0.03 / 14.3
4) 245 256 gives -0.02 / 15.7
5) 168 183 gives 0.11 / 13.5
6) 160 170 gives 0.02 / 14.6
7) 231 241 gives -0.04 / 15.8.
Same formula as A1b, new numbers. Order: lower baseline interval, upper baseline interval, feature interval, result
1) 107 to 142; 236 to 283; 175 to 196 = 7.8 mm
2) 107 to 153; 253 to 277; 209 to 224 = 0.7 mm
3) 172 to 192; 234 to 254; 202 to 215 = 1.1 mm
